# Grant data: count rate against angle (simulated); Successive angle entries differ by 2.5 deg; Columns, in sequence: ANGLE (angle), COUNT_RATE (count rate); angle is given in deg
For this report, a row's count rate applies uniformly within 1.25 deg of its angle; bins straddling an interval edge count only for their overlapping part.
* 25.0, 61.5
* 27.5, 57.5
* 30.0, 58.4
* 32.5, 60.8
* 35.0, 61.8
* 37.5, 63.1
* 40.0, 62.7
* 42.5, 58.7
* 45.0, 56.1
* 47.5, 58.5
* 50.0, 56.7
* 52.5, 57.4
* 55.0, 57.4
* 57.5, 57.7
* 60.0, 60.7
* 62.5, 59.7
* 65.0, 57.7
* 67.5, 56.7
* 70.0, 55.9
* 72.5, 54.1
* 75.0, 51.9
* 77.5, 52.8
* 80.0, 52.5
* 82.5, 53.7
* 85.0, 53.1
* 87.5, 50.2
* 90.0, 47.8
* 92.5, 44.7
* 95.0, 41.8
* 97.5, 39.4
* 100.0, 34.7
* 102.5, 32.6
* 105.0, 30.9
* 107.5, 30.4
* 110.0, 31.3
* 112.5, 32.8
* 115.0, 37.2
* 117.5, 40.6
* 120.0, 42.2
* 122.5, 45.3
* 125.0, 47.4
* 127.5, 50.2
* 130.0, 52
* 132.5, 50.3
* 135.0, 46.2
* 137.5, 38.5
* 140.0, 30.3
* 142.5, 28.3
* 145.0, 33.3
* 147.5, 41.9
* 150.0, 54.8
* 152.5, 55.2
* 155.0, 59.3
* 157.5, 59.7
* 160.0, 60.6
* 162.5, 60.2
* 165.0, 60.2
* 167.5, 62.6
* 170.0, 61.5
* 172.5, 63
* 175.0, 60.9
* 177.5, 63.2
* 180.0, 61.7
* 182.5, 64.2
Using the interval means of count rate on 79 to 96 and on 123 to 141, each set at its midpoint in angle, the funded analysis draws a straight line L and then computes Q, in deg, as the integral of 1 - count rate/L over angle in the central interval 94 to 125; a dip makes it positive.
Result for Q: 6.7 deg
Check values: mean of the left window 49.2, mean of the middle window 37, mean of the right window 45.2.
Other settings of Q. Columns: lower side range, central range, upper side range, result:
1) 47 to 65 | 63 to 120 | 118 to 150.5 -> 7.54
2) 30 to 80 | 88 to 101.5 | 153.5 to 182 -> 3.89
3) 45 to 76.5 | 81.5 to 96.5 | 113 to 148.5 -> 0.73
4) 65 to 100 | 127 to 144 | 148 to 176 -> 4.34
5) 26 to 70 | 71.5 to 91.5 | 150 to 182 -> 2.50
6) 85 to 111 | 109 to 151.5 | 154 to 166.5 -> 7.10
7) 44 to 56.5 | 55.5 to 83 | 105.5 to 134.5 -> -1.48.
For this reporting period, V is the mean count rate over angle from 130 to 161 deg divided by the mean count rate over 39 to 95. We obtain 0.8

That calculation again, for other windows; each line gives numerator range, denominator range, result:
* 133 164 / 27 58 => 0.80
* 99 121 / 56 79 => 0.62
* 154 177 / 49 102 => 1.17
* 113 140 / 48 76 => 0.77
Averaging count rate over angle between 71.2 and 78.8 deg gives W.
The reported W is 52.9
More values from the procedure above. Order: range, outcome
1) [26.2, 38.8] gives 60.3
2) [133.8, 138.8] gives 42.2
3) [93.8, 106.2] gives 35.9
